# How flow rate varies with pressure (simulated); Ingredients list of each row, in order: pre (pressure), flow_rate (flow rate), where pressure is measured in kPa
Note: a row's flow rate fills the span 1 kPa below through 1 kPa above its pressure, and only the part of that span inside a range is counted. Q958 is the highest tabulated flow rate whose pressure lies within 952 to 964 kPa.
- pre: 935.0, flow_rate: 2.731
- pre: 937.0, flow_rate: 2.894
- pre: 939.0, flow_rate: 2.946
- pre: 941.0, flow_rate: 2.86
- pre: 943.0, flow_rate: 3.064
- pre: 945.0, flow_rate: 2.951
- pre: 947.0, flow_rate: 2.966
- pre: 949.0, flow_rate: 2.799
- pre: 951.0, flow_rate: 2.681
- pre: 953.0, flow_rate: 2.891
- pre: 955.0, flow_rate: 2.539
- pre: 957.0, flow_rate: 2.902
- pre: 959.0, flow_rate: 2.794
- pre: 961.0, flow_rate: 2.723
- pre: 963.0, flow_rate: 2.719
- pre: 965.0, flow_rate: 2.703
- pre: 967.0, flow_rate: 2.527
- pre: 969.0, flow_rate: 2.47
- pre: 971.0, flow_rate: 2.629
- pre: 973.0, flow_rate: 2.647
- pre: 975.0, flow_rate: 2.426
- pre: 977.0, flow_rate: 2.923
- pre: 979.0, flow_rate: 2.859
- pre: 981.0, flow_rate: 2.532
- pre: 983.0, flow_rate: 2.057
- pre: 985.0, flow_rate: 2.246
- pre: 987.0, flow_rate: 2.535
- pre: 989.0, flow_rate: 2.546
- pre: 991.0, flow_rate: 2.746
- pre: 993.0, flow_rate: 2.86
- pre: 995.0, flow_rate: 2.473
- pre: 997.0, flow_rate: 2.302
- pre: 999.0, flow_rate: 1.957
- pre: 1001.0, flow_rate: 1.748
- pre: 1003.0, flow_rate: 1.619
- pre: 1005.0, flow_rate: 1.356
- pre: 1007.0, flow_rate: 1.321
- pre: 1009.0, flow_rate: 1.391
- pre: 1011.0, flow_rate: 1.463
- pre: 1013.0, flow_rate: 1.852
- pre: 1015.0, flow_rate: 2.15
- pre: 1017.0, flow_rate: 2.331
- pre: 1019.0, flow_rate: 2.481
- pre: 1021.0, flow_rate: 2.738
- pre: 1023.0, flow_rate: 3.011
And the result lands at 2.902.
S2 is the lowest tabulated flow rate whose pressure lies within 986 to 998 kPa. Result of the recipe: 2.302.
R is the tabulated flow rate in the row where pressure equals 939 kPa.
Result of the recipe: 2.946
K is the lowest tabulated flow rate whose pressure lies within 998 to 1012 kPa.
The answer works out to 1.321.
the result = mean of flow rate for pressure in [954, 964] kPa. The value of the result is 2.74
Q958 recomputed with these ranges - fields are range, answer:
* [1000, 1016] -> 2.15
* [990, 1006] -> 2.86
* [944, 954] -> 2.966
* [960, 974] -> 2.723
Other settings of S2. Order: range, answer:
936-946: 2.86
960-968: 2.527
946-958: 2.539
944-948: 2.951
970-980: 2.426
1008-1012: 1.391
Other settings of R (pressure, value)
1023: 3.011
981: 2.532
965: 2.703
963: 2.719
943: 3.064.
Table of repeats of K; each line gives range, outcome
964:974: 2.47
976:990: 2.057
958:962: 2.723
